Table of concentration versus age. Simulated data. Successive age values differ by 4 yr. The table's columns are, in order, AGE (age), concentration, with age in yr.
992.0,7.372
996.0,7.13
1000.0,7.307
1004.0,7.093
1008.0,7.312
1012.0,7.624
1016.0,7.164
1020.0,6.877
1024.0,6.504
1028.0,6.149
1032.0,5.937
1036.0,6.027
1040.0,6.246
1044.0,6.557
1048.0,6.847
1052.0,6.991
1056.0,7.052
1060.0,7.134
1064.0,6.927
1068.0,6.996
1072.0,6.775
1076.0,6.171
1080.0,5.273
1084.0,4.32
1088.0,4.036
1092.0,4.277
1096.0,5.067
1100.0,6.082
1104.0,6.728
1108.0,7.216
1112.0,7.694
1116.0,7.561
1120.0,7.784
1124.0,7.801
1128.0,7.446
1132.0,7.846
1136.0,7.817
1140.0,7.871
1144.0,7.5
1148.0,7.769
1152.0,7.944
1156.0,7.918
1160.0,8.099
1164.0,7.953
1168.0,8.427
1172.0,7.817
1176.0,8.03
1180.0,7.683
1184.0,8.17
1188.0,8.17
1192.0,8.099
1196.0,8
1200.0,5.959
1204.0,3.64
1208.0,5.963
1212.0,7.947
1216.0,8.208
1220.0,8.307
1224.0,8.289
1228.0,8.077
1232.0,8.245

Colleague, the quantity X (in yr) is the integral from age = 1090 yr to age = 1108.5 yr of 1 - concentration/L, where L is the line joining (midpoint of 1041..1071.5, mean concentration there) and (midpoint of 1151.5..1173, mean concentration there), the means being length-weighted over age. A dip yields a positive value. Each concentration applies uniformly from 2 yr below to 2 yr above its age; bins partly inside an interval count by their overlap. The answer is 4.0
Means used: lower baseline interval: 6.9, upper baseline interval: 8.04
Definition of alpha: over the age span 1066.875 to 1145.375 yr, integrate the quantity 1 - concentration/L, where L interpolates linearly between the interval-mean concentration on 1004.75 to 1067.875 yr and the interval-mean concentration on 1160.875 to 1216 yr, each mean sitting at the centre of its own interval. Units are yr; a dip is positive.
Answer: 5.30 yr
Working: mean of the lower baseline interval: 6.77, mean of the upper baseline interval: 7.42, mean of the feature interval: 6.6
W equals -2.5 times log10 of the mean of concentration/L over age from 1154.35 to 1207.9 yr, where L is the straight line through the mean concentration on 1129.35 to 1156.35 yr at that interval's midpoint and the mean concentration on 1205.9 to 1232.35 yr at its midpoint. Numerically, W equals 0.05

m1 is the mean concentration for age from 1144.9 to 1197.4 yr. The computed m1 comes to 8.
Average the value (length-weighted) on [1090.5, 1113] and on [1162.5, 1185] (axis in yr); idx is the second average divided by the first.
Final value 1.30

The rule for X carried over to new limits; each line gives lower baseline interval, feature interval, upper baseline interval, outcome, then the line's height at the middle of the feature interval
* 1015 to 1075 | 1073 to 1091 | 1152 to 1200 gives 5.1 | 7.02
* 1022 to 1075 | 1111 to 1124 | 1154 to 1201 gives -0.7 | 7.3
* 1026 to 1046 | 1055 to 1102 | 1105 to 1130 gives 7.1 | 6.9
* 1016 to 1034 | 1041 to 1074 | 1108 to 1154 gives -0.2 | 6.84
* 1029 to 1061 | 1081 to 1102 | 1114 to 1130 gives 7.1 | 7.22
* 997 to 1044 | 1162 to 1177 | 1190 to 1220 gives -2.5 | 6.89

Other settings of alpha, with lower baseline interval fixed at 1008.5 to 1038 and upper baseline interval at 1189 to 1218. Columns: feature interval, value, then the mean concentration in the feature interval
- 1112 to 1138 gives -3.57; 7.71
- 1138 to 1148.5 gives -1.40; 7.71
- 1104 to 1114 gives -0.82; 7.31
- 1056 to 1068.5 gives -0.62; 7.03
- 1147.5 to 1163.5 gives -2.66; 7.95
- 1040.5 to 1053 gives -0.07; 6.72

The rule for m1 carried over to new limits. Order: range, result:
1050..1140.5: 6.63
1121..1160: 7.79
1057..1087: 6.18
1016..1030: 6.6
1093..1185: 7.53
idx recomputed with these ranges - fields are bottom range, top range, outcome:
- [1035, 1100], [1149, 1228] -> 1.26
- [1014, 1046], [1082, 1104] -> 0.77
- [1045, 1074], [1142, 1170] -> 1.14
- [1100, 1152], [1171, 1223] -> 0.98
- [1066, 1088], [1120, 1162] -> 1.36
